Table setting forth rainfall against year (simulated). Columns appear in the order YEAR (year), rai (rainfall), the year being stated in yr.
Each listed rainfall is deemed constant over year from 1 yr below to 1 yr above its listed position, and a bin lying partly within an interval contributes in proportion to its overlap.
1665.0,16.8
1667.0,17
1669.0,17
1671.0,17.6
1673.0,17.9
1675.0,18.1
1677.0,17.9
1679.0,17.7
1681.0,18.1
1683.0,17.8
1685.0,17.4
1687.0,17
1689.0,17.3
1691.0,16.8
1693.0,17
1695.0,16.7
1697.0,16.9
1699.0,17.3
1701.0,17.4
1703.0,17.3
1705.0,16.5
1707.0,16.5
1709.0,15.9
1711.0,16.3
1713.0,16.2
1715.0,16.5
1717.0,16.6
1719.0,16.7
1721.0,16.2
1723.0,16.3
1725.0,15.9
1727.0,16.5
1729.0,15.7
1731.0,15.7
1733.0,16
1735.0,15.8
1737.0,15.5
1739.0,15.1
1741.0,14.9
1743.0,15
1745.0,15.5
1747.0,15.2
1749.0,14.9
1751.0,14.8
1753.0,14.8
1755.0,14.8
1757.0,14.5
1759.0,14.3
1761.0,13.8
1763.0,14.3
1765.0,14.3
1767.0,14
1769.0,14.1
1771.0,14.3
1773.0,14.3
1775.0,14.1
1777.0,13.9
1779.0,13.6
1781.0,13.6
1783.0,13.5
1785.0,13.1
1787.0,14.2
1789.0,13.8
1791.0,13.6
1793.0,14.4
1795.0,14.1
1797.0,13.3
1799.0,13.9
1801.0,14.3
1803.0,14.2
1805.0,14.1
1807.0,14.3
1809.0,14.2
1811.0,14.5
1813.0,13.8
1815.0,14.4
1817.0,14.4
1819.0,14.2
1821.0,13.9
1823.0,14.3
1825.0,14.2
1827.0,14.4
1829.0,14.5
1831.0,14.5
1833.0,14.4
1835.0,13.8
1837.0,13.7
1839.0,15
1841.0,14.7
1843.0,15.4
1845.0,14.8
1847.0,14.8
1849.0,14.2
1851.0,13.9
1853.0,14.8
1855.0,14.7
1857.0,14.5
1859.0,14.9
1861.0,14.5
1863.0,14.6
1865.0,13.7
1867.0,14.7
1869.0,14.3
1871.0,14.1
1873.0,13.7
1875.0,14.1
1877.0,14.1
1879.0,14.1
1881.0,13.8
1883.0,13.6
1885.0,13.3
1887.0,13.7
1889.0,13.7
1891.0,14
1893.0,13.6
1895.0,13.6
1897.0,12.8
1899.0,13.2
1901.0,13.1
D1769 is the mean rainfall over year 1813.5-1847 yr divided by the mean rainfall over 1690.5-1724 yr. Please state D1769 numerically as 0.87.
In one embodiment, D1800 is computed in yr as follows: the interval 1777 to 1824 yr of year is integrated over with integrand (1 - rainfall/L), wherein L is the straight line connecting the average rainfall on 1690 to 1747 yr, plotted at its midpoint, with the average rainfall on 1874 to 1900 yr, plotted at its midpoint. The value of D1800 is 3.1 yr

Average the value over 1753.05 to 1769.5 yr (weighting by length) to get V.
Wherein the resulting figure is 14.3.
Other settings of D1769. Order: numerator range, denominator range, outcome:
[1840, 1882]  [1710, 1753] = 0.91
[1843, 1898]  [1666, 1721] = 0.83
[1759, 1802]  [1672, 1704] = 0.80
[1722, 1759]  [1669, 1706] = 0.88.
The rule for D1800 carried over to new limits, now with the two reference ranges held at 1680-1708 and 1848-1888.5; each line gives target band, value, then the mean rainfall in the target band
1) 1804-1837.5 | 1.7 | 14.2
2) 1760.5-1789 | 3.3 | 13.9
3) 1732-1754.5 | 1.5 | 15.2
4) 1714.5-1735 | 0.5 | 16.2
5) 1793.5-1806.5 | 1.1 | 14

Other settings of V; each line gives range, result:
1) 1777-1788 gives 13.6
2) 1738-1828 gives 14.2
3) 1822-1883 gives 14.4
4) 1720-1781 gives 14.9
